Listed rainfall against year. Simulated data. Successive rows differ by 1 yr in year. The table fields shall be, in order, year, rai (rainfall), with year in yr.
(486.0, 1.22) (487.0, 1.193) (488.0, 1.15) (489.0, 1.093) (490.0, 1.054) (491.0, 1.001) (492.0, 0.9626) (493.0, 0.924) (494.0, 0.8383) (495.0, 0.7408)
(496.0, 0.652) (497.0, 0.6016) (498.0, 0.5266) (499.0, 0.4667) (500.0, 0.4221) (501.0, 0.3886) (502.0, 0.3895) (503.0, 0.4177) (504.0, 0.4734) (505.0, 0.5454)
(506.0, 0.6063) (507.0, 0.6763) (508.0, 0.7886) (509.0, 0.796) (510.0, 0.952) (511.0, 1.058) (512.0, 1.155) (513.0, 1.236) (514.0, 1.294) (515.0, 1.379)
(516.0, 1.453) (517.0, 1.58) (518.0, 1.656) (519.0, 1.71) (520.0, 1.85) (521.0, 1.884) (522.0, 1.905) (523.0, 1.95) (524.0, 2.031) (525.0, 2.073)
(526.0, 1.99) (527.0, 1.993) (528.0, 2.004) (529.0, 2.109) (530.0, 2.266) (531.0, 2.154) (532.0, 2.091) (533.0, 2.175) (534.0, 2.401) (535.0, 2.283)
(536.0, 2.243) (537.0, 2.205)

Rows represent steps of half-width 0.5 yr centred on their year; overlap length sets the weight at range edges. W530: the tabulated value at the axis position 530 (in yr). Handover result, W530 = 2.266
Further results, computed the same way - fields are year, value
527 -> 1.993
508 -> 0.7886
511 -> 1.058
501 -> 0.3886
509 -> 0.796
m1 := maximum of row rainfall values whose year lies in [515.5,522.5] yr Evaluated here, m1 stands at 1.905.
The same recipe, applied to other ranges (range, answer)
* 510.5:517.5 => 1.58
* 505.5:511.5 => 1.058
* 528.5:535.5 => 2.401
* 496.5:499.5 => 0.6016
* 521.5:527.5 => 2.073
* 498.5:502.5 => 0.4667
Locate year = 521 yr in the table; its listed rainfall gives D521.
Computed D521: 1.884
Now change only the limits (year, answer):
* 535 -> 2.283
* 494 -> 0.8383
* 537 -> 2.205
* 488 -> 1.15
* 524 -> 2.031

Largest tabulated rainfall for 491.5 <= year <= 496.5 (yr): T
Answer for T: 0.9626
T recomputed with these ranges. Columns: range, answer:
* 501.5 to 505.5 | 0.5454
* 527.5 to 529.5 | 2.109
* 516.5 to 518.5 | 1.656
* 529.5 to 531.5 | 2.266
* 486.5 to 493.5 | 1.193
